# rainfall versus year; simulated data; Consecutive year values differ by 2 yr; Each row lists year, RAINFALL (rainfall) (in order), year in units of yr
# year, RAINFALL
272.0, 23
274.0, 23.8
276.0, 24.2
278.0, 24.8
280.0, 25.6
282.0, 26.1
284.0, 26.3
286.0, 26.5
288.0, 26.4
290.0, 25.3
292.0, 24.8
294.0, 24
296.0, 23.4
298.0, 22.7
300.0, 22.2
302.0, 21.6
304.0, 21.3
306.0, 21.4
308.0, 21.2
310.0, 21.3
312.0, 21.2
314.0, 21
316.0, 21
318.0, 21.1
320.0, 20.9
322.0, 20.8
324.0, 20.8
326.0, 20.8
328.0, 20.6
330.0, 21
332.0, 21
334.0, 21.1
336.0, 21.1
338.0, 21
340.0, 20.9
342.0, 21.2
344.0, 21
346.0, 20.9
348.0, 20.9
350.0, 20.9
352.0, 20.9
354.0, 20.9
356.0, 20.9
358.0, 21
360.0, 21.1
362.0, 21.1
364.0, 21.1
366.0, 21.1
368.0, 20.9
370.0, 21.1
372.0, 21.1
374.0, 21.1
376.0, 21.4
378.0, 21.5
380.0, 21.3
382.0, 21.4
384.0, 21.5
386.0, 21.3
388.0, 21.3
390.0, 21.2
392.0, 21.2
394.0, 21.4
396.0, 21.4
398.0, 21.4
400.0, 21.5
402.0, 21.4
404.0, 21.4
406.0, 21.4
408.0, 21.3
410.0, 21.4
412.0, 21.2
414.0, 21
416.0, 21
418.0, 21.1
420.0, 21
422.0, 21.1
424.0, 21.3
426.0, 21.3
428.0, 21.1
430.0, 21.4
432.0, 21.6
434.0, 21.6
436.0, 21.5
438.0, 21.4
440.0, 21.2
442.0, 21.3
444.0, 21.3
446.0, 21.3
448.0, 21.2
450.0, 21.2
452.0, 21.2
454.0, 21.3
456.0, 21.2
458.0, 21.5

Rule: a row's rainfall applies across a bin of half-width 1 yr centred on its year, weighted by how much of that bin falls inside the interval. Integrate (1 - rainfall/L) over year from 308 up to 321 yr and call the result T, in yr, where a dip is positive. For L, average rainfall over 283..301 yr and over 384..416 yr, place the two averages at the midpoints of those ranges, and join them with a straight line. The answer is 1.54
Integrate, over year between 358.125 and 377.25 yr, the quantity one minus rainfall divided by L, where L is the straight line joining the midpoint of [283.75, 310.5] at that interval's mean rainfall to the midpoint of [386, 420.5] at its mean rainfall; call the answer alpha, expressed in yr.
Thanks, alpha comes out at 0.8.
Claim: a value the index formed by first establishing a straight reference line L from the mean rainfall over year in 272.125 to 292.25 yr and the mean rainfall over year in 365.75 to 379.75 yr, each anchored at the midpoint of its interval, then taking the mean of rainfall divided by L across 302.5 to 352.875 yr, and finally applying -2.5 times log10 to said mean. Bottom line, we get 0.11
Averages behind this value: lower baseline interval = 25.3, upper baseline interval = 21.2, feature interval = 21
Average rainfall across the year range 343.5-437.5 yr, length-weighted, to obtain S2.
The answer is 21.2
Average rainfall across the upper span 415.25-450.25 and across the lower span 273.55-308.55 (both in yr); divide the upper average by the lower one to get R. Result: 0.9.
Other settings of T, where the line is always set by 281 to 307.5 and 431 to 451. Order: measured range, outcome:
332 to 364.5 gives 2.82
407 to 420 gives 0.41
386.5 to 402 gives 0.59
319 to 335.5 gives 1.75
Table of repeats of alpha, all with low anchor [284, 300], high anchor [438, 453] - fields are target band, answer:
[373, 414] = 1.9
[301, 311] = 1.2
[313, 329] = 2.1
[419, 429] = 0.3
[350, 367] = 1.6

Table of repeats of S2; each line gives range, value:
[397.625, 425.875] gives 21.2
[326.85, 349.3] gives 21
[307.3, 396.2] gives 21.1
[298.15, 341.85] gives 21.1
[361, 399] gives 21.3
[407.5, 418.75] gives 21.2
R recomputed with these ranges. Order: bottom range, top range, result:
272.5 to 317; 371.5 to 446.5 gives 0.91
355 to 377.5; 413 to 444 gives 1.01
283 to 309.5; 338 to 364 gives 0.89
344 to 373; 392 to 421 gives 1.01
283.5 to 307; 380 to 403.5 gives 0.90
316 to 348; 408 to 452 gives 1.02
